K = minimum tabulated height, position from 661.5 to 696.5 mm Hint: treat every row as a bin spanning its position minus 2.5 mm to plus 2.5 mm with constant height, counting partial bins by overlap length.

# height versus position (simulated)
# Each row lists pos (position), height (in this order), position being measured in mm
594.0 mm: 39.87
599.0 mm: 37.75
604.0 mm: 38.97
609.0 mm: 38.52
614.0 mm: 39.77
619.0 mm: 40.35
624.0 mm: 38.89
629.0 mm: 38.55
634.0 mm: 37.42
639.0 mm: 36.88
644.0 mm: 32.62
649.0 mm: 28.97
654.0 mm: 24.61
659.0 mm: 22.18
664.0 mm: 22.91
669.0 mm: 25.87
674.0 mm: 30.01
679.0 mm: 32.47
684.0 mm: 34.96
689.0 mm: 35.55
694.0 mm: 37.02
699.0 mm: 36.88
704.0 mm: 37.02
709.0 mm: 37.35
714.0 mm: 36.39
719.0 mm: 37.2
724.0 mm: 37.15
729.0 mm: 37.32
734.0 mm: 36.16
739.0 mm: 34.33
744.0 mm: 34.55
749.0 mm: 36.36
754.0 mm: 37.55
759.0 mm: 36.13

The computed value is 22.91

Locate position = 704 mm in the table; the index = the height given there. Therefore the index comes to 37.02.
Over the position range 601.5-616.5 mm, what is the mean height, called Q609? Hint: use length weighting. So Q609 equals 39.1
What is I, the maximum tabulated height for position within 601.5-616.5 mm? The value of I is 39.77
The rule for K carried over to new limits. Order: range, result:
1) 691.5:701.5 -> 36.88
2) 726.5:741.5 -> 34.33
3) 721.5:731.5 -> 37.15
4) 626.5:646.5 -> 32.62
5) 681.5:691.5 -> 34.96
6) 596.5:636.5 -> 37.42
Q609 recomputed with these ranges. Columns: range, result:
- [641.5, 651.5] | 30.8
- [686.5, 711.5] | 36.8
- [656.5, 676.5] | 25.2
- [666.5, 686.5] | 30.8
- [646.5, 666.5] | 24.7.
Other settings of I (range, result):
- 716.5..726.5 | 37.2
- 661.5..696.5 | 37.02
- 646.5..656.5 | 28.97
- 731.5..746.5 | 36.16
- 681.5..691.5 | 35.55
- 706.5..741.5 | 37.35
